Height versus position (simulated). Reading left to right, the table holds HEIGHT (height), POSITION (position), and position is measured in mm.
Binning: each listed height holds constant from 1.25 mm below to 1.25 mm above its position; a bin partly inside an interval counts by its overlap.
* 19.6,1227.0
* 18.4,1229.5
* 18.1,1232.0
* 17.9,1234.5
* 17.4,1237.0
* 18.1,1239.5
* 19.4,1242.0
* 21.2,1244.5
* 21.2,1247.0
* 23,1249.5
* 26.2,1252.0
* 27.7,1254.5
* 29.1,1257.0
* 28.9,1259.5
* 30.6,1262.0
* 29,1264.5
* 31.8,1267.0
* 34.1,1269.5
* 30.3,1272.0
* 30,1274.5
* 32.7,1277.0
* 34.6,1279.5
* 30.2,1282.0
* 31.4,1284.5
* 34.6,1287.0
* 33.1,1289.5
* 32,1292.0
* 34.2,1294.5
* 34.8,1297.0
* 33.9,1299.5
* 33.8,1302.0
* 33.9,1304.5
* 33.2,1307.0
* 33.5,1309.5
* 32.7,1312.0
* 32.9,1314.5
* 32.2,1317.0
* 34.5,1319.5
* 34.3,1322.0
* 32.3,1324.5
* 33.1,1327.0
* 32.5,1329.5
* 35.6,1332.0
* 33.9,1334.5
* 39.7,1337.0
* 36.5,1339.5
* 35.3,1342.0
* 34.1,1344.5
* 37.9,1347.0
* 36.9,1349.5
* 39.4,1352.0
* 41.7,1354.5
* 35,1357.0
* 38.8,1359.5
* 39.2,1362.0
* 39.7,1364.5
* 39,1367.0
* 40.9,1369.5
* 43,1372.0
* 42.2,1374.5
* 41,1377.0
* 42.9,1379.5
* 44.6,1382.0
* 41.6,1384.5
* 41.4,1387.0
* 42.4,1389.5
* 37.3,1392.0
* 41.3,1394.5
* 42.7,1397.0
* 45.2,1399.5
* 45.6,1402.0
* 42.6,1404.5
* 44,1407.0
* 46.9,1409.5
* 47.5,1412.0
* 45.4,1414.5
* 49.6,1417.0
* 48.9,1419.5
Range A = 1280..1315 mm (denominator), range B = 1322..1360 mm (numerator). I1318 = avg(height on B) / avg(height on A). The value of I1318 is 1.09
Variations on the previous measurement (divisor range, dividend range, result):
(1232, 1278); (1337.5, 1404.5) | 1.56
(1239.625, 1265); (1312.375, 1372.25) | 1.45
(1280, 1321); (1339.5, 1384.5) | 1.19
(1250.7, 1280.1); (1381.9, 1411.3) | 1.42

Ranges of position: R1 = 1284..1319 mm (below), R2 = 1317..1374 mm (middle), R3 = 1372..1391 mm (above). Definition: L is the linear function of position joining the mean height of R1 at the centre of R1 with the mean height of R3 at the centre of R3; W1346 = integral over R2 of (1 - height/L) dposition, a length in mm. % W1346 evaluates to 2.05 mm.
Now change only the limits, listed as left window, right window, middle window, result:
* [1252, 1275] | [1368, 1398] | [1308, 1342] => 1.8 mm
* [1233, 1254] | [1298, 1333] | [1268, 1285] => -3.4 mm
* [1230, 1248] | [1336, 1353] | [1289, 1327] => -3.4 mm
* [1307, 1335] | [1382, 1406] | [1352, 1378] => -0.8 mm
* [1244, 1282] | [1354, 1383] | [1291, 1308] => -0.4 mm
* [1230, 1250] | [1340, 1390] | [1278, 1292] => -3.2 mm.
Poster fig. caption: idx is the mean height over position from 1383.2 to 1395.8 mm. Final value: 40.8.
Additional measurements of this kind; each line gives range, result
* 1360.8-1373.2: 40.4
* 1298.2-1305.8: 33.9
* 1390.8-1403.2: 42.4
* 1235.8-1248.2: 19.5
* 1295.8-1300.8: 34.3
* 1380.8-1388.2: 42.5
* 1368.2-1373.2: 41.9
